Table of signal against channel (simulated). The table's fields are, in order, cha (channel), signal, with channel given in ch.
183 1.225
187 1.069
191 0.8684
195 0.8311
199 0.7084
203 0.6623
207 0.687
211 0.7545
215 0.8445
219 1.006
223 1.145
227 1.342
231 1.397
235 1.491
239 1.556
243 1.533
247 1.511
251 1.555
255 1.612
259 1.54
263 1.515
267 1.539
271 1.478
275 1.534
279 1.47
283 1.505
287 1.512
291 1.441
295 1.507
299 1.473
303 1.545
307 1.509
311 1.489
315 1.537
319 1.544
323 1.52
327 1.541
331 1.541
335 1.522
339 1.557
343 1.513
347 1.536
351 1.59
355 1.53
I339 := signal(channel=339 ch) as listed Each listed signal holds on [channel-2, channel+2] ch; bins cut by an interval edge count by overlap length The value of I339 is 1.557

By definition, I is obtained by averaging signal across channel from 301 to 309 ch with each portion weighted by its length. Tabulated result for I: 1.53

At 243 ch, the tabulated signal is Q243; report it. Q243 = 1.533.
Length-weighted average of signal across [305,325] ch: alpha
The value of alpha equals 1.52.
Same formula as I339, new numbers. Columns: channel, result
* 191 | 0.8684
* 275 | 1.534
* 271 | 1.478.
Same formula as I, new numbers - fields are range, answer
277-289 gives 1.5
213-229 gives 1.08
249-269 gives 1.55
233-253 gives 1.53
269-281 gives 1.49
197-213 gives 0.703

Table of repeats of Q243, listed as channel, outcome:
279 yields 1.47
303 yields 1.545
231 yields 1.397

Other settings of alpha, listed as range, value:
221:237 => 1.34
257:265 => 1.53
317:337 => 1.53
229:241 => 1.48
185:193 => 0.969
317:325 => 1.53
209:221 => 0.868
